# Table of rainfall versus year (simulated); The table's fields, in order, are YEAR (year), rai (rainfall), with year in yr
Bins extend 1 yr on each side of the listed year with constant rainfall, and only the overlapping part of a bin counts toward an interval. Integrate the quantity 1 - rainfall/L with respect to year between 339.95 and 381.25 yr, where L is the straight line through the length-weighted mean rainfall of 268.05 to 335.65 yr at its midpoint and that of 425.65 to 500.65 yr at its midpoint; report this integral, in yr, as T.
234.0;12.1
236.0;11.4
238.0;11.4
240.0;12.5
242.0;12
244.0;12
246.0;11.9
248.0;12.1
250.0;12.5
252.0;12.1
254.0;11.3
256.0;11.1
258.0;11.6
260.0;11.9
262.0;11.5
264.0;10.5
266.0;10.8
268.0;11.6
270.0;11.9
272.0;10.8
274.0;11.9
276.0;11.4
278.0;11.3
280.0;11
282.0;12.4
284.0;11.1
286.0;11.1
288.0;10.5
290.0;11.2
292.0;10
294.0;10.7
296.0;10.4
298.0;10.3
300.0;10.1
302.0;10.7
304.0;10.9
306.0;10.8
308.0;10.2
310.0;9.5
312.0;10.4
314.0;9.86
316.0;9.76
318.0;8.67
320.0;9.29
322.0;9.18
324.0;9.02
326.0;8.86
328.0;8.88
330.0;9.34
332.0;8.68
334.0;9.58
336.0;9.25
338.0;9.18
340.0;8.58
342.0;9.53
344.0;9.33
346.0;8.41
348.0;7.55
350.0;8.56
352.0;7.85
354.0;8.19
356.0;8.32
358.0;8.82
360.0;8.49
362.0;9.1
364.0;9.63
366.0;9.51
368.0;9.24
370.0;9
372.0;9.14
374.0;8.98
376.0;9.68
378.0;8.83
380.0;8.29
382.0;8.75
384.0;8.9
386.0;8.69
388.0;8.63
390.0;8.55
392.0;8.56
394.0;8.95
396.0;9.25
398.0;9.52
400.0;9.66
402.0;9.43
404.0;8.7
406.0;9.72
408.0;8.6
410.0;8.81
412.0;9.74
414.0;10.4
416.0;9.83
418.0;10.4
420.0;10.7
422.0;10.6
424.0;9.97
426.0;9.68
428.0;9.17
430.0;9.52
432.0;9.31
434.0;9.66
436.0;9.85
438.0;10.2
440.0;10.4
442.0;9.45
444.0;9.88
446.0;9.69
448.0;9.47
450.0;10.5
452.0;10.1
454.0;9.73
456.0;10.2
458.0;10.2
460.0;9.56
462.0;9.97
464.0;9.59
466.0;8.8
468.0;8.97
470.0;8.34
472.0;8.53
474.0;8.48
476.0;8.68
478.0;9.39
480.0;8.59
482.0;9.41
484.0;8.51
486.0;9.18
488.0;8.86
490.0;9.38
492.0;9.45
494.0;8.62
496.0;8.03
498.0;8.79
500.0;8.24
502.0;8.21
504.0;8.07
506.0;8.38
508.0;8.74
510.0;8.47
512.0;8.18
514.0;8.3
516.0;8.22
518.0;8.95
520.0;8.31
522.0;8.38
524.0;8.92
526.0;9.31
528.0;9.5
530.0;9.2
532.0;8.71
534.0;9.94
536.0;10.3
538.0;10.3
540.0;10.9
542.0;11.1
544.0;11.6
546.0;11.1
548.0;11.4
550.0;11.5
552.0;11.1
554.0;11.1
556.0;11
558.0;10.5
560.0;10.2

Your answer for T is 4.69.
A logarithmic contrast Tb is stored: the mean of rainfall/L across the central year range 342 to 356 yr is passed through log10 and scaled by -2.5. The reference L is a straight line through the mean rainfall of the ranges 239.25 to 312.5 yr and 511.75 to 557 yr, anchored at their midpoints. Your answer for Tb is 0.28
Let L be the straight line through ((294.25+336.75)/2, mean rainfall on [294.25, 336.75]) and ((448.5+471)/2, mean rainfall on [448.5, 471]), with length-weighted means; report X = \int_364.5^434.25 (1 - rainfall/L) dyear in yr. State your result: 2.47 yr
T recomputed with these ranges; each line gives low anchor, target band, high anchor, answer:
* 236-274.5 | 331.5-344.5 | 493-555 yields 2.1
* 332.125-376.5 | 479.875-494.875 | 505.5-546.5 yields 0.4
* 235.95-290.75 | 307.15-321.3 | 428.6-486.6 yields 1.7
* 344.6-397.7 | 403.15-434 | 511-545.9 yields -2.4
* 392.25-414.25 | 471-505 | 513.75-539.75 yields 1.8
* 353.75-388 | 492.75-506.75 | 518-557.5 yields 2.2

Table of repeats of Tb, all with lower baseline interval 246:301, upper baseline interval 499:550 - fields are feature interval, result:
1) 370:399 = 0.17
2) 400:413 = 0.12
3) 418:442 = 0.02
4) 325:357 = 0.22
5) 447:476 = 0.04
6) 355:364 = 0.20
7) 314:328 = 0.19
